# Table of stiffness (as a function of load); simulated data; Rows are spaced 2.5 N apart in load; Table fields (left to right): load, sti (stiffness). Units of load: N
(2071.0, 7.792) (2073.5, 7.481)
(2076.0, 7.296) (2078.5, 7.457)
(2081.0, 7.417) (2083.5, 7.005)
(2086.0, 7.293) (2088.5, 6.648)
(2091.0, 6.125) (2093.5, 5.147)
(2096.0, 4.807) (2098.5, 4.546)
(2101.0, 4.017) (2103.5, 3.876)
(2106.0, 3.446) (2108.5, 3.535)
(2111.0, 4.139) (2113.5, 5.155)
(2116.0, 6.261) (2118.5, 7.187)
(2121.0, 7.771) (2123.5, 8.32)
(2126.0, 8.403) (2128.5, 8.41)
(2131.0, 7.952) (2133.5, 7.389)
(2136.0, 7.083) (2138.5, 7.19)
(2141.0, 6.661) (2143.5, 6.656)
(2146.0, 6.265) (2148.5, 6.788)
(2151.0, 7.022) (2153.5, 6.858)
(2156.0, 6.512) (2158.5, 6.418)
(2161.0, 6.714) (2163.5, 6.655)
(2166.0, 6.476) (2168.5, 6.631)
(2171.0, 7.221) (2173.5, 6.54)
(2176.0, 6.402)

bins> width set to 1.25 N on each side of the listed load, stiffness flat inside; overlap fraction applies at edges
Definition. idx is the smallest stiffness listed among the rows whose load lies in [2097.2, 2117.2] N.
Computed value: 3.446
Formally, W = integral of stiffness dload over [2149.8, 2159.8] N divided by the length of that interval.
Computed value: 6.7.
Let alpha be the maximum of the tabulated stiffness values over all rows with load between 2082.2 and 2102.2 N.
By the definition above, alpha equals 7.293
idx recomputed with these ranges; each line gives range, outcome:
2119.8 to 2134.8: 7.389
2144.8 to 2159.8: 6.265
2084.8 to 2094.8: 5.147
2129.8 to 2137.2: 7.083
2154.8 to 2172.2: 6.418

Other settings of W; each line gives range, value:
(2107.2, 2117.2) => 4.76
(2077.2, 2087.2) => 7.29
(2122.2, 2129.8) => 8.37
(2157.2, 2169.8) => 6.58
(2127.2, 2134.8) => 7.91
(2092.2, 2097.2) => 4.99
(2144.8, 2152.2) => 6.69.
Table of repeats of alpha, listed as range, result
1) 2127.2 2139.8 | 8.41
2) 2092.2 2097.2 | 5.147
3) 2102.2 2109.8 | 3.876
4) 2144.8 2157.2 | 7.022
